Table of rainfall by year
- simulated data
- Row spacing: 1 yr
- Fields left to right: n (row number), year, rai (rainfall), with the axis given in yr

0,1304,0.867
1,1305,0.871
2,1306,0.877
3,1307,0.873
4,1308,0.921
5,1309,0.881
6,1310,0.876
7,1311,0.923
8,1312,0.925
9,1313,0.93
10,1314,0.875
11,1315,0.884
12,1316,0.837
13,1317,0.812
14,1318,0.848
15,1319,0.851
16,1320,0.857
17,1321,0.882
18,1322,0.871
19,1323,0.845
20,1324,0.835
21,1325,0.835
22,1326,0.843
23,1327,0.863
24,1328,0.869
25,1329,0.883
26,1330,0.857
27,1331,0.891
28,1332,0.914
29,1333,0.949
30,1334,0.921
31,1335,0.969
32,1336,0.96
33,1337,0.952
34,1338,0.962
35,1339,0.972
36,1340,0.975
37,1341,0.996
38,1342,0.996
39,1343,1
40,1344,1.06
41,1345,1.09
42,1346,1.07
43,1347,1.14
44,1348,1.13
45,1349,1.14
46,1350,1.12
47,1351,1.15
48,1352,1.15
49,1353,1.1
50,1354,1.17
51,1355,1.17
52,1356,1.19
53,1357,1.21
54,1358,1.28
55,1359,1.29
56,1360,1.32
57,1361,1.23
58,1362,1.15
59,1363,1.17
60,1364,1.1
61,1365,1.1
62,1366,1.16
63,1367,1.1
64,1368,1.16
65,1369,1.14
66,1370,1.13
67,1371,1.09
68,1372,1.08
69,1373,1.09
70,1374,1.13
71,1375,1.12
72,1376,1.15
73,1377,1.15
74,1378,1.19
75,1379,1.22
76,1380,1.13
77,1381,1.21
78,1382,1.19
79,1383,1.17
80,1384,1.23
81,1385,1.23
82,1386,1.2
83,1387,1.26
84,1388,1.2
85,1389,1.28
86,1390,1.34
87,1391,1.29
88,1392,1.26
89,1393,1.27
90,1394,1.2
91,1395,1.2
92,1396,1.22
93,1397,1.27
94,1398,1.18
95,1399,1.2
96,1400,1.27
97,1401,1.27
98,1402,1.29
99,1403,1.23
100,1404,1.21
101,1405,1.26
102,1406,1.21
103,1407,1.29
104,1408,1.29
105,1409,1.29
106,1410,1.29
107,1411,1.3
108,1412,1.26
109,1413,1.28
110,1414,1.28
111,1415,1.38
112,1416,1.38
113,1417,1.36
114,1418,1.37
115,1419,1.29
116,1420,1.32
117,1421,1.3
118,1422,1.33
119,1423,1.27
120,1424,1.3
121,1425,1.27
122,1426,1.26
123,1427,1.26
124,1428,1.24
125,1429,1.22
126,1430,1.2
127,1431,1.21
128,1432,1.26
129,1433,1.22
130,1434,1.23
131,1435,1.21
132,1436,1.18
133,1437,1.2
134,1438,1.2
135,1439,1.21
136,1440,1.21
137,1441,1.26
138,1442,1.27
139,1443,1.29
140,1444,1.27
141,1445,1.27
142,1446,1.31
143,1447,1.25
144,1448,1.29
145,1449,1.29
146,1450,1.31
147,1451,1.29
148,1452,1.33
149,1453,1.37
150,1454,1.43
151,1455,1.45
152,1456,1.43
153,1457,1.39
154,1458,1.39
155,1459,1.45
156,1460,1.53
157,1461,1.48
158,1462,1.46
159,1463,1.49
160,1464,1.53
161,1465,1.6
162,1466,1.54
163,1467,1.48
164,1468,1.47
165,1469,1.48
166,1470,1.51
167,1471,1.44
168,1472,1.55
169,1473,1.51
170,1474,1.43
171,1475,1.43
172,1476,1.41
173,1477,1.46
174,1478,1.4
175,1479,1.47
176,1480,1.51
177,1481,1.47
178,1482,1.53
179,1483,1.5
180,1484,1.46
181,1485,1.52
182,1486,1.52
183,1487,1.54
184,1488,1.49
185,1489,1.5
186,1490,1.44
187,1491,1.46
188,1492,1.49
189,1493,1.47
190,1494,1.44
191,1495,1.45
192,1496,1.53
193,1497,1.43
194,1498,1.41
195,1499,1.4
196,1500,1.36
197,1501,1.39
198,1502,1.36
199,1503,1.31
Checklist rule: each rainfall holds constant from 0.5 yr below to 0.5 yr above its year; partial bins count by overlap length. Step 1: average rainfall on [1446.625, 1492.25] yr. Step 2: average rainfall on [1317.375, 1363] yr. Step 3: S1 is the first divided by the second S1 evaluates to 1.4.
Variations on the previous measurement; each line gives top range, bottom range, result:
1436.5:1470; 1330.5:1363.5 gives 1.27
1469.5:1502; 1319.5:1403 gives 1.32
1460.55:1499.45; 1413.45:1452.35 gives 1.16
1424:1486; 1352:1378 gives 1.18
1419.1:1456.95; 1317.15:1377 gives 1.23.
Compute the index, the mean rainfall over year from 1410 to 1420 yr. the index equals 1.32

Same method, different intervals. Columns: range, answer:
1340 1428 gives 1.21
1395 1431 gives 1.27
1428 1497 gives 1.39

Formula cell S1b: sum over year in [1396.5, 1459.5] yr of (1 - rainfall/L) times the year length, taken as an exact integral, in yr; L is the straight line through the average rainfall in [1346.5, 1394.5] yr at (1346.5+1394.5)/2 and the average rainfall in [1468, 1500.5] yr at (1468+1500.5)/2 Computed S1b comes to 2.0 yr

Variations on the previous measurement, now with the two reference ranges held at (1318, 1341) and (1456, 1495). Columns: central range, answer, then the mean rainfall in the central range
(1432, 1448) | 1.2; 1.24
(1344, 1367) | -3.7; 1.16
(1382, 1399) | -1.4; 1.23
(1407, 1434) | -0.6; 1.28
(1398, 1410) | -0.6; 1.25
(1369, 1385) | -1.0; 1.15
